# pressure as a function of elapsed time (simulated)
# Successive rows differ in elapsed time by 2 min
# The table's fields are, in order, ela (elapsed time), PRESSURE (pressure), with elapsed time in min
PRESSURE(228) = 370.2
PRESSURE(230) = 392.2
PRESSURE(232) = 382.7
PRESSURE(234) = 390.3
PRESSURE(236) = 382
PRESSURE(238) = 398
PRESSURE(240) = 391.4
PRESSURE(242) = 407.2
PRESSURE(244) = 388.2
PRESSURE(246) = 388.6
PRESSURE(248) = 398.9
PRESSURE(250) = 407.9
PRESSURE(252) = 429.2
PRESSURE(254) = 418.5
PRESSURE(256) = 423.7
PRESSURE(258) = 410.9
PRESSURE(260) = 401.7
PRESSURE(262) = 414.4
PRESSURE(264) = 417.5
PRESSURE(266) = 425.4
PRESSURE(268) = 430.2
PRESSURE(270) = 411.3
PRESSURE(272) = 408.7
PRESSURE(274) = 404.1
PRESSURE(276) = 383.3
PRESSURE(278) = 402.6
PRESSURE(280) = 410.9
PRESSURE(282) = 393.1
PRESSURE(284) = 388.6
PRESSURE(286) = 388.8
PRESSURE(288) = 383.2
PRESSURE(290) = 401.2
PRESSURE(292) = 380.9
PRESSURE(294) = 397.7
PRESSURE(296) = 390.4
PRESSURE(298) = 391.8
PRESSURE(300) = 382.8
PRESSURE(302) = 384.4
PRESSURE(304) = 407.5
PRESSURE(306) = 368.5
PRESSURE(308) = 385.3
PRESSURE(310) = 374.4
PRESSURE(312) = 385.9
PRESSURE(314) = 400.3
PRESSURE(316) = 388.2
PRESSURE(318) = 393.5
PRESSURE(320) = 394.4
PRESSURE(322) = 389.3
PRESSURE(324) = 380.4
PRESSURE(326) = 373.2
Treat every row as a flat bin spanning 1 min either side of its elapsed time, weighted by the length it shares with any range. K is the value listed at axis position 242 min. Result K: 407.2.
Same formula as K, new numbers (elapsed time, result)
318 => 393.5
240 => 391.4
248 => 398.9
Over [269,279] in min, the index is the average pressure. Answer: 402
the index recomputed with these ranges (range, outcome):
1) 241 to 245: 398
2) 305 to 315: 383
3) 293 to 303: 389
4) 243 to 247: 388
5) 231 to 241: 389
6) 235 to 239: 390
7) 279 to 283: 402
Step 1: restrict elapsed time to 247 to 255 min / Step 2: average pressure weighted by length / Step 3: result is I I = 414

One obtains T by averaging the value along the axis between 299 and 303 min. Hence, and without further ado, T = 384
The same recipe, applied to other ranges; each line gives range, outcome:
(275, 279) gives 393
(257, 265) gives 411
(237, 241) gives 395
